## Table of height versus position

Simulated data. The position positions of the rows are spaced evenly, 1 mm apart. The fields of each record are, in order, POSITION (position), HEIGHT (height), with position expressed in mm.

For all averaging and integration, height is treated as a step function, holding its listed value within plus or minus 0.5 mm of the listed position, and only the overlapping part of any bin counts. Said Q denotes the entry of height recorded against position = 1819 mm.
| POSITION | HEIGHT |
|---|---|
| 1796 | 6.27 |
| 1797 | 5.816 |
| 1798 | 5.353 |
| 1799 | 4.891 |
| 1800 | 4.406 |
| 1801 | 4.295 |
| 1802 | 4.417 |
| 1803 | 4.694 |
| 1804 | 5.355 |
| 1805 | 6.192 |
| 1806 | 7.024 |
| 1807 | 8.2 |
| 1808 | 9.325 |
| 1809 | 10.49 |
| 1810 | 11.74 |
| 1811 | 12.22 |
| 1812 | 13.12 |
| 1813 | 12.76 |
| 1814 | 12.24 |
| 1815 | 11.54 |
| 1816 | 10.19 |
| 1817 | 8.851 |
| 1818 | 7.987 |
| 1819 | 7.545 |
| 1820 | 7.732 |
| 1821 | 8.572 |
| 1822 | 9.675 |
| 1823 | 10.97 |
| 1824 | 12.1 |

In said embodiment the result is 7.545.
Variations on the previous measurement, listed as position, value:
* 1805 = 6.192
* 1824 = 12.1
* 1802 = 4.417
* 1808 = 9.325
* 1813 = 12.76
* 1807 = 8.2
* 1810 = 11.74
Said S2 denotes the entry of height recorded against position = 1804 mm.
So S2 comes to 5.355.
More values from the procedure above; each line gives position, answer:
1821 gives 8.572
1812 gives 13.12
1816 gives 10.19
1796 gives 6.27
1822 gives 9.675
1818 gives 7.987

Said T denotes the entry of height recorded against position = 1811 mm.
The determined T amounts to 12.22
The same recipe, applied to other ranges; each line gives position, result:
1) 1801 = 4.295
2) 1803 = 4.694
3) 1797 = 5.816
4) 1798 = 5.353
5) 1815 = 11.54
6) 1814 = 12.24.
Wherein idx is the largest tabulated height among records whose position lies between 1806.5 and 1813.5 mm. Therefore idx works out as 13.12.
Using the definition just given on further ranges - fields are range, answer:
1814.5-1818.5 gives 11.54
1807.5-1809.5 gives 10.49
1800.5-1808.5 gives 9.325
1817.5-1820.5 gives 7.987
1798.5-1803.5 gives 4.891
